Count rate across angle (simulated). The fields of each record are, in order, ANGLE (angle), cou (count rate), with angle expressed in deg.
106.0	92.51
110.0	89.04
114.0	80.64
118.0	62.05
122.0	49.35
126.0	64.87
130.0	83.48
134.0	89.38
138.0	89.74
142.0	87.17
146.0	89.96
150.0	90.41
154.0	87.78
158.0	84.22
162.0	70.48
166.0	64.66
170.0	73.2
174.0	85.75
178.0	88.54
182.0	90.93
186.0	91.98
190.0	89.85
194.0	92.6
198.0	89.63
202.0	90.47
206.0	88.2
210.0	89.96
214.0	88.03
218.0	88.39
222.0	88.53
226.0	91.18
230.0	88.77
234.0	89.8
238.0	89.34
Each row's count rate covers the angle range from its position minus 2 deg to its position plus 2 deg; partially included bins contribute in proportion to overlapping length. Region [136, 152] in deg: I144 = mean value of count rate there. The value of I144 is 89.3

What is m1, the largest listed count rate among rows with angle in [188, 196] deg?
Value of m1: 92.6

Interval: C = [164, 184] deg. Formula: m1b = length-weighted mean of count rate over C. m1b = 80.6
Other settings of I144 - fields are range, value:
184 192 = 90.9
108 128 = 69.2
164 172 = 68.9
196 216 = 89.3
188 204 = 90.6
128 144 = 87.4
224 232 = 90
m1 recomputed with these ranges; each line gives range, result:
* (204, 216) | 89.96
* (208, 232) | 91.18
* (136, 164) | 90.41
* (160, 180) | 88.54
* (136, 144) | 89.74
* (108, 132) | 89.04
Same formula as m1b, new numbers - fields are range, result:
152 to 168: 76.8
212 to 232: 89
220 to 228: 89.9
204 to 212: 89.1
